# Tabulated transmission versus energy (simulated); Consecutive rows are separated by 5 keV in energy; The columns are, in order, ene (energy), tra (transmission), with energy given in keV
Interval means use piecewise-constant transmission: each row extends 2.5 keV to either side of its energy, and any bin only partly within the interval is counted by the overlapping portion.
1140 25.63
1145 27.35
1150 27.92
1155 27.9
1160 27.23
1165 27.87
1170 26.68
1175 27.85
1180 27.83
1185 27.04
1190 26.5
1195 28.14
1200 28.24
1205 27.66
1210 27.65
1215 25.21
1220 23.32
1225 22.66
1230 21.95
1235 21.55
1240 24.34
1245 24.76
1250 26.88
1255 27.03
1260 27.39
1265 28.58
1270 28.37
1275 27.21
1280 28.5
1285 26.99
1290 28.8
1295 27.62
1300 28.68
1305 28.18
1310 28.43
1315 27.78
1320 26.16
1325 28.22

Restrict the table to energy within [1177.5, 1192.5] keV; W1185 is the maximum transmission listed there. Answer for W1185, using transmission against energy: 27.83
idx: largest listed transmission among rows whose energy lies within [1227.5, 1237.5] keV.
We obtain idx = 21.95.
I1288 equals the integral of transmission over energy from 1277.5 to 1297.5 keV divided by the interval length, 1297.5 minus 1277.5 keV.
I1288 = 28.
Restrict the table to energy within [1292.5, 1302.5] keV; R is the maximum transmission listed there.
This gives 28.68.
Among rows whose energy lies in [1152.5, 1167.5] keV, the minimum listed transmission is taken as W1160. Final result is 27.23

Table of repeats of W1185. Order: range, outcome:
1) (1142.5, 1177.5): 27.92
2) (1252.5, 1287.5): 28.58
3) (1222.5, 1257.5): 27.03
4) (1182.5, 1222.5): 28.24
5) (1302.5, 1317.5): 28.43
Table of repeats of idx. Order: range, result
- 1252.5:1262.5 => 27.39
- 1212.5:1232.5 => 25.21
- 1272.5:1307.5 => 28.8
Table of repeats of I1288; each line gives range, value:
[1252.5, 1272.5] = 27.8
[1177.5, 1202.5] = 27.6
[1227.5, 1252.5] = 23.9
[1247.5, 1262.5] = 27.1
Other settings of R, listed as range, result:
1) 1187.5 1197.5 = 28.14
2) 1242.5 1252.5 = 26.88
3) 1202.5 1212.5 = 27.66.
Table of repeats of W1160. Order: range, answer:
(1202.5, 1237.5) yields 21.55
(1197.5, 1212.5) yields 27.65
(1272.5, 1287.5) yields 26.99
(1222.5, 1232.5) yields 21.95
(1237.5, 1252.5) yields 24.34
